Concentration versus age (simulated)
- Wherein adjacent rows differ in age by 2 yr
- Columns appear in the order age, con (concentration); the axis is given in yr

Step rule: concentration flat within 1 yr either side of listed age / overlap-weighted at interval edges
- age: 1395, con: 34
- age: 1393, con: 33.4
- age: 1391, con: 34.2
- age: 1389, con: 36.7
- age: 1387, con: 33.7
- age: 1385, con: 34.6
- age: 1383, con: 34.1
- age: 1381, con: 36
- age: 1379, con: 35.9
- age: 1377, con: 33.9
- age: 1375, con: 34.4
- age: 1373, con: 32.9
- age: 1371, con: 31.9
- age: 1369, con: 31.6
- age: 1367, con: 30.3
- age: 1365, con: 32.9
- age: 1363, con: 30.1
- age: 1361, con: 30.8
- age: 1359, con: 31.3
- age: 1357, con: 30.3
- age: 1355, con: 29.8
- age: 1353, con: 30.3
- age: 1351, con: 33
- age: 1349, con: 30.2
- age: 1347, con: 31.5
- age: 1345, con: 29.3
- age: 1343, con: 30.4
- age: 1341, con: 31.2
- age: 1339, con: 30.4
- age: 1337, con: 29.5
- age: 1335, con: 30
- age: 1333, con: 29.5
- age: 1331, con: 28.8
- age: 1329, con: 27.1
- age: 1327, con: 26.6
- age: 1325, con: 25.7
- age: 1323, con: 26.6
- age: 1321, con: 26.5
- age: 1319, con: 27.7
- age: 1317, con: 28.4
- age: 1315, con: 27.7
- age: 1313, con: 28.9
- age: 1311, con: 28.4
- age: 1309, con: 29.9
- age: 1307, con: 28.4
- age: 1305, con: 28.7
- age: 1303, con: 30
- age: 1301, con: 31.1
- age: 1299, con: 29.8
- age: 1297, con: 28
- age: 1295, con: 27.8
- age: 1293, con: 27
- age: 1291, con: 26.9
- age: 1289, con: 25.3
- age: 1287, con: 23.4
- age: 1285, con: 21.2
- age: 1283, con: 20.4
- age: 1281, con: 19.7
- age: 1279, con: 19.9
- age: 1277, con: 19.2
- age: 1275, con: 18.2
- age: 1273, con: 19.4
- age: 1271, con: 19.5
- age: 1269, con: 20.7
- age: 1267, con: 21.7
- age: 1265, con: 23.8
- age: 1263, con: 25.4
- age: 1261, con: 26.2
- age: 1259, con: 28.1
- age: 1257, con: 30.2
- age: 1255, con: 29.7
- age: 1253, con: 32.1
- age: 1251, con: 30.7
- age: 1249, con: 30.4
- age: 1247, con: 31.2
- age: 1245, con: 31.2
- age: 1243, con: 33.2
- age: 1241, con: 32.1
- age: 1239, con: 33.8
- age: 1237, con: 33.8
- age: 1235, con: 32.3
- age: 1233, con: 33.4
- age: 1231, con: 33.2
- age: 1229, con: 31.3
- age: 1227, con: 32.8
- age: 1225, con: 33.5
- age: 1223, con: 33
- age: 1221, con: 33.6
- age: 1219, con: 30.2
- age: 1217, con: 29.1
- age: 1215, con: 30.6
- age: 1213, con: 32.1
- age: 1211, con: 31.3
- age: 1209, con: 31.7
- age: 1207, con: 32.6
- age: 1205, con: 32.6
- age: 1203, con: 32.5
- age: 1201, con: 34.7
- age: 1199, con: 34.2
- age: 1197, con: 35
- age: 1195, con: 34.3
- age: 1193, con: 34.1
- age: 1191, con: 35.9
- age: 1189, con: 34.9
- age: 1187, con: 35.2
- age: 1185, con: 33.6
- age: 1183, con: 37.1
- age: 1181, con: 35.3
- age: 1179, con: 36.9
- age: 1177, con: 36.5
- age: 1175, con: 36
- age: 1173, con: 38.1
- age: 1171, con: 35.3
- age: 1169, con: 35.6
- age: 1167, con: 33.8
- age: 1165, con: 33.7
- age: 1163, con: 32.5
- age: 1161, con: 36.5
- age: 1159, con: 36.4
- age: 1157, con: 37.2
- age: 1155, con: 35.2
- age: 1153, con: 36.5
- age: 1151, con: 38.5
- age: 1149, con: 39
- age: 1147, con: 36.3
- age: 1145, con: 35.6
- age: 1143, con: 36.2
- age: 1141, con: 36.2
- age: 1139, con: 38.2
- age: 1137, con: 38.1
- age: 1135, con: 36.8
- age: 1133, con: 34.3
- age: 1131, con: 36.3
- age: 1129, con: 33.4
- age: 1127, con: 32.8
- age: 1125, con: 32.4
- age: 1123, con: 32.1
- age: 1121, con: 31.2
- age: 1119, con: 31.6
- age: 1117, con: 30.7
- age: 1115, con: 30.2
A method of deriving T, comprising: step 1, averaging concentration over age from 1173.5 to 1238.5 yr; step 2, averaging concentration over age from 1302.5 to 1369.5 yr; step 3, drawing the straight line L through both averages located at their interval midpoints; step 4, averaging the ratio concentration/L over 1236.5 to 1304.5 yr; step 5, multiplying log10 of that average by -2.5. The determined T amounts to 0.19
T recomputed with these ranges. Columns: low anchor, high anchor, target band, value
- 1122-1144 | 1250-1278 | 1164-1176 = -0.104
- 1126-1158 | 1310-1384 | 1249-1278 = 0.303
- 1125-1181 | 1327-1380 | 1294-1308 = 0.111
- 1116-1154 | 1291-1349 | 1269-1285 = 0.466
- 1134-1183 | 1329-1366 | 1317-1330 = 0.163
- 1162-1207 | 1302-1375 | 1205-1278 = 0.132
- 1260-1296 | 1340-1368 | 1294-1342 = -0.071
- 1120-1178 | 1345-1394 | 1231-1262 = 0.098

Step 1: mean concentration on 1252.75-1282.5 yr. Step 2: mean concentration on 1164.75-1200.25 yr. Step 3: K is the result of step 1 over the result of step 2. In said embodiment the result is 0.7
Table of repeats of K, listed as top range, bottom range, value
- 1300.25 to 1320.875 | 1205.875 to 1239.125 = 0.89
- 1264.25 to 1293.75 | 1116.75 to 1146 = 0.63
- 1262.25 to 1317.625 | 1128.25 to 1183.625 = 0.69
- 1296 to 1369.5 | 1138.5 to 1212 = 0.84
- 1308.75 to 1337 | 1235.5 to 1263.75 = 0.91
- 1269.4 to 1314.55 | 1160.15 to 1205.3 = 0.71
